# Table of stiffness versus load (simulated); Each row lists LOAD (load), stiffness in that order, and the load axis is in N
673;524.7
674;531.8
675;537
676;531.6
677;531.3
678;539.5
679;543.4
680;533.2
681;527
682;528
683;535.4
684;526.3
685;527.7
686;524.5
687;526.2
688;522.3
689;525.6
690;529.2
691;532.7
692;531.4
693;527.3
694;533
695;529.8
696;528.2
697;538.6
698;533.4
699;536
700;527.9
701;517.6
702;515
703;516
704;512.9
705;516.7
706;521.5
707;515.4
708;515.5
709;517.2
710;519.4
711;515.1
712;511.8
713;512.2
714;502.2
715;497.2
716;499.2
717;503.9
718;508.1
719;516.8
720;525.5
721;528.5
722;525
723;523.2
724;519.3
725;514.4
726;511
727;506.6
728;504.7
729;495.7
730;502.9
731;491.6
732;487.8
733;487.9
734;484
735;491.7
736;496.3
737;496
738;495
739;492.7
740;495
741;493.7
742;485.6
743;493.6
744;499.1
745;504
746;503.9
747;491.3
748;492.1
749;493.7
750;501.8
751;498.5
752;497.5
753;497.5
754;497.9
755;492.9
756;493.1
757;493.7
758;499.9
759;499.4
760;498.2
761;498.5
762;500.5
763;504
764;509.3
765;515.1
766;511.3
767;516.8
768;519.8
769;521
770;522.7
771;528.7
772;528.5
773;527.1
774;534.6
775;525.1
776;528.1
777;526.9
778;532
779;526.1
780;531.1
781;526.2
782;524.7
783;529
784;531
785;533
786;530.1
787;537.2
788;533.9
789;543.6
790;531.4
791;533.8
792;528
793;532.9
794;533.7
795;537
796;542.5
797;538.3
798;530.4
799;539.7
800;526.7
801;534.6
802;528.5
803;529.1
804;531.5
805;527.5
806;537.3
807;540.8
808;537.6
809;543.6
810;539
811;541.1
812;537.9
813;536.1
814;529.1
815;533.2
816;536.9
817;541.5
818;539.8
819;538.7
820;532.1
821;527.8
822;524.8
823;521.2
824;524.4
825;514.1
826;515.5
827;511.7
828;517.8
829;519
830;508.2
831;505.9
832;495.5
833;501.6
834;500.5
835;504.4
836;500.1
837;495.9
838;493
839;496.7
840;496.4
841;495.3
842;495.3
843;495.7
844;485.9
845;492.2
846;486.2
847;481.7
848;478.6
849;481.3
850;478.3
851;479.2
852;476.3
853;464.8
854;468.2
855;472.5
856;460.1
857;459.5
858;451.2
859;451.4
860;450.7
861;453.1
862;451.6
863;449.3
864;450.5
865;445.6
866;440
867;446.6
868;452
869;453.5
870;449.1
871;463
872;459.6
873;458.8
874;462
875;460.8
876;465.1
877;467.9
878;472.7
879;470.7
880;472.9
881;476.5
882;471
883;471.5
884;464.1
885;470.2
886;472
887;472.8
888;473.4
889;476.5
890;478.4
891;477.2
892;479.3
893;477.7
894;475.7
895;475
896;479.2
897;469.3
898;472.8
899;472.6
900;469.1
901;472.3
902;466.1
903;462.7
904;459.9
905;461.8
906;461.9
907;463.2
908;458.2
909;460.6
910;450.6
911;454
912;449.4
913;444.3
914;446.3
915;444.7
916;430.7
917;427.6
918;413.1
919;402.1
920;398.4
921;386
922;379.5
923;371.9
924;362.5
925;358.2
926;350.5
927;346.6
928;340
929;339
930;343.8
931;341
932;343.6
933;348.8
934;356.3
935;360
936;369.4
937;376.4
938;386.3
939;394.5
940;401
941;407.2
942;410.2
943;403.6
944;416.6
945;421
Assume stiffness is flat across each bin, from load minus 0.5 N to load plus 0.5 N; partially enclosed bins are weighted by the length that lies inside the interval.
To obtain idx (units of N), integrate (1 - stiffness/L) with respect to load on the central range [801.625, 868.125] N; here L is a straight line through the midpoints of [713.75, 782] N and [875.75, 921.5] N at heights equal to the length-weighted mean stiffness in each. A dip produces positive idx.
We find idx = -2.7 N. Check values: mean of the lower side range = 507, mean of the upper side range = 459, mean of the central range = 499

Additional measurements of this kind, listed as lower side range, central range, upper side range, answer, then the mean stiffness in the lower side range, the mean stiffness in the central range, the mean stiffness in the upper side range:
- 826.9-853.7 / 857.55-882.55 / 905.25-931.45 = 0.10 N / 494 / 458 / 405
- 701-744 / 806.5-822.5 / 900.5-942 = -2.68 N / 506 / 536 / 405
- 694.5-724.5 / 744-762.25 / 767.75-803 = 0.97 N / 518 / 497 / 531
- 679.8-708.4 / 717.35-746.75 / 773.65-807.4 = 1.43 N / 526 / 503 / 532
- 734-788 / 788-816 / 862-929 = -2.54 N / 510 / 535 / 447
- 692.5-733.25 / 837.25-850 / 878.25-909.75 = -0.18 N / 515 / 490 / 470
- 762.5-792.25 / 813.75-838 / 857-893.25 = -1.12 N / 526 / 518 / 463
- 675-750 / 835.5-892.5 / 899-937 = -4.49 N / 514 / 470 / 408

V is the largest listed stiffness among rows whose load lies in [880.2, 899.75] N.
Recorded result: 479.3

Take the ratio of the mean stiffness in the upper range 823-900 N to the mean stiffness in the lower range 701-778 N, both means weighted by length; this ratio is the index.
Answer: 0.9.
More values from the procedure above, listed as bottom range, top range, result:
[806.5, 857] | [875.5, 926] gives 0.89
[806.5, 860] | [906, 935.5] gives 0.79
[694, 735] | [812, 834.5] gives 1.02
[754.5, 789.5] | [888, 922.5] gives 0.87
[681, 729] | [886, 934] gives 0.83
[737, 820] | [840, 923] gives 0.89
